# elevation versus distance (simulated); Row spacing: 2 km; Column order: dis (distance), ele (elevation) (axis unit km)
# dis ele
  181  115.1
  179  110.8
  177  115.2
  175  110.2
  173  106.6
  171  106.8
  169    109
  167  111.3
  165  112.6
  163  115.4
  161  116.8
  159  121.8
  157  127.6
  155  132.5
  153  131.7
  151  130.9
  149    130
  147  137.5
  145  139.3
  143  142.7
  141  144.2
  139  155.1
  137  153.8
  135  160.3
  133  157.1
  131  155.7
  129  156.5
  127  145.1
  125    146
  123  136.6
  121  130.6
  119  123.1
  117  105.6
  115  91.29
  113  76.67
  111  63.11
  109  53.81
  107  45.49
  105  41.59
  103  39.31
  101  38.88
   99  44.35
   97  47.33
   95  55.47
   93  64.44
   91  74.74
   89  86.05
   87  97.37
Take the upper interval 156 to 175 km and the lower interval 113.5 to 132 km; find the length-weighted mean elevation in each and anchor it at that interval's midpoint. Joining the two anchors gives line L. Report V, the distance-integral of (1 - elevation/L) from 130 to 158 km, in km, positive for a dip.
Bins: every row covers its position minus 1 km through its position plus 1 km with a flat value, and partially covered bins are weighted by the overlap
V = -4.6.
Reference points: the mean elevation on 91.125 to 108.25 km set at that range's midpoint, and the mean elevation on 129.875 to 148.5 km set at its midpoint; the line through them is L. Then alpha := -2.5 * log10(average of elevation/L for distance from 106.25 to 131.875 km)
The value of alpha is -0.10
